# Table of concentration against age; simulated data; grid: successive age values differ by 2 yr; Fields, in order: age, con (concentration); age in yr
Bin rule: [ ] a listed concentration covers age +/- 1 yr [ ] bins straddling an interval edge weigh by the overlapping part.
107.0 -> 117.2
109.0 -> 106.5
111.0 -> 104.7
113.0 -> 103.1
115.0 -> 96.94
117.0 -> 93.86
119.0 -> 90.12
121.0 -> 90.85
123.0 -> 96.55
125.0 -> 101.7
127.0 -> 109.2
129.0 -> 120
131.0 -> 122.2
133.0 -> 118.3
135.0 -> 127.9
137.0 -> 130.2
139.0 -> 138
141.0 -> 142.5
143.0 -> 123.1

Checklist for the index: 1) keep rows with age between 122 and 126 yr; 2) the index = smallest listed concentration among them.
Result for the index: 96.55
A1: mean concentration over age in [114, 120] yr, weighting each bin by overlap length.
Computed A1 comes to 93.6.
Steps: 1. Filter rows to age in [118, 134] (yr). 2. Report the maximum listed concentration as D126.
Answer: 122.2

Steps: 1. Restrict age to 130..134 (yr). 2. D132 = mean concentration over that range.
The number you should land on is 120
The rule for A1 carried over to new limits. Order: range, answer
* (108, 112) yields 106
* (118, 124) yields 92.5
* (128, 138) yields 124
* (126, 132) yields 117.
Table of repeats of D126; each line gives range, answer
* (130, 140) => 138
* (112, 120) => 103.1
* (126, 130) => 120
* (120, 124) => 96.55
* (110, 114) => 104.7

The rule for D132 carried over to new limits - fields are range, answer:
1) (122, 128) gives 102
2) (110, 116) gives 102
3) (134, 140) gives 132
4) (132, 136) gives 123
